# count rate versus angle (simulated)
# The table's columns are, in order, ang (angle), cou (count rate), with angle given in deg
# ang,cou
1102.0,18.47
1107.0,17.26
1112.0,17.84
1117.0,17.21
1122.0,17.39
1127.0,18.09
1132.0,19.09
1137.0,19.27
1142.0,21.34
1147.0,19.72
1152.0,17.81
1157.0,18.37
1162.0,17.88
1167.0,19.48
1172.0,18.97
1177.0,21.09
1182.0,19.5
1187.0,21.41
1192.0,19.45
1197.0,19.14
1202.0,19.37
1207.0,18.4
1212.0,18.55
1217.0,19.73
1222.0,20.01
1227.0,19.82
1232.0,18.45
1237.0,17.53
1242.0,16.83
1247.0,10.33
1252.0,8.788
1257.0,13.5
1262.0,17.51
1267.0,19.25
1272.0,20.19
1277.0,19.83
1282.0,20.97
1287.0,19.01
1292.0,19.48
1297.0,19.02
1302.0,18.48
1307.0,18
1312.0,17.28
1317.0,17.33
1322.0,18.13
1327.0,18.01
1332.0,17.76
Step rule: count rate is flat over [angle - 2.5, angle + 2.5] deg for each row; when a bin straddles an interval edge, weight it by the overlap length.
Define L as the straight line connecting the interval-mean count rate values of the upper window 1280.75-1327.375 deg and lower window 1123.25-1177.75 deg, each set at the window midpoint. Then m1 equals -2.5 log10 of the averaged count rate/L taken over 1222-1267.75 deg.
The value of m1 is 0.18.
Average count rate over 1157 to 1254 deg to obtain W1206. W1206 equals 18.2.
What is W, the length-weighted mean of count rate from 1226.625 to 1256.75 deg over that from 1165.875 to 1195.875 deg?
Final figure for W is 0.7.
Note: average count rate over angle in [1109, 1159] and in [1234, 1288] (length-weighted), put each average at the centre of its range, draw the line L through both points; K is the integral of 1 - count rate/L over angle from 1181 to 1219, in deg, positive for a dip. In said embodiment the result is -4.0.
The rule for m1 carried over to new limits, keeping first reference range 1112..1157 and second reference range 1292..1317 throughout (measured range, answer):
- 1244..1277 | 0.19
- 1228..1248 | 0.12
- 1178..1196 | -0.09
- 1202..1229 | -0.05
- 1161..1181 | -0.05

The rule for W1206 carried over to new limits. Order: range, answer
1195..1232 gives 19.2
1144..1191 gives 19.4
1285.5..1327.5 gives 18.3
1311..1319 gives 17.3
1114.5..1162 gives 18.7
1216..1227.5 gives 19.9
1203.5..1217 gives 18.8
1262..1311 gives 19.2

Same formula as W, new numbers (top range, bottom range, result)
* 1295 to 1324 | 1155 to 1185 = 0.94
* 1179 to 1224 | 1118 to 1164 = 1.04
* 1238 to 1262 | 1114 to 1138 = 0.73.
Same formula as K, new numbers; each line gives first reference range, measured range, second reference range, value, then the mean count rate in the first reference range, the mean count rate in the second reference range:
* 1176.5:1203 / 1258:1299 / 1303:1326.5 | -1.8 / 19.9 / 17.8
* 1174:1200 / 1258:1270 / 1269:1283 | 1.4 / 20.1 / 20.2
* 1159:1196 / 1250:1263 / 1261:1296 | 4.4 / 19.6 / 19.5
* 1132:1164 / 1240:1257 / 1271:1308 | 6.4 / 19.1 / 19.4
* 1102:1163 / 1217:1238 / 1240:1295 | -2.2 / 18.5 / 16.9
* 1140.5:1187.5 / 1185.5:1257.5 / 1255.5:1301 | 6.3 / 19.4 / 18.9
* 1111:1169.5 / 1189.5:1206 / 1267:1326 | -0.4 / 18.6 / 18.9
